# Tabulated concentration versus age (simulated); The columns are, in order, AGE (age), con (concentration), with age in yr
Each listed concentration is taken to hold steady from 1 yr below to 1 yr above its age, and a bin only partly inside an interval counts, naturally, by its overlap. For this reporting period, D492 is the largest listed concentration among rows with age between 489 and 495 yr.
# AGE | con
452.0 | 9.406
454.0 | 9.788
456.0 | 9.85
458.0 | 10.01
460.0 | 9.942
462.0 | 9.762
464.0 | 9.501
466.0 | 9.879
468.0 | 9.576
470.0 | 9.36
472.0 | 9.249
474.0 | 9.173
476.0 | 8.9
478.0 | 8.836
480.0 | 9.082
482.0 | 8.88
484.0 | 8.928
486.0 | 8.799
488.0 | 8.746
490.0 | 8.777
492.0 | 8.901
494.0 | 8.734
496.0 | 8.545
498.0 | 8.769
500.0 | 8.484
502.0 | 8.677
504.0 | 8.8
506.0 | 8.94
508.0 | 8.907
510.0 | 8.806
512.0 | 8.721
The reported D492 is 8.901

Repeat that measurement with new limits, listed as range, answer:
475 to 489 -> 9.082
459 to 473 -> 9.942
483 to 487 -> 8.928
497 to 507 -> 8.94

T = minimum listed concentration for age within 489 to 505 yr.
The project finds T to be 8.484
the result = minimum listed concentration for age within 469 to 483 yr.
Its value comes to 8.836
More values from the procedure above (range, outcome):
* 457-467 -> 9.501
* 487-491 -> 8.746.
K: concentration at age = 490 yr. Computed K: 8.777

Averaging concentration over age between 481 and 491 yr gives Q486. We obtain 8.83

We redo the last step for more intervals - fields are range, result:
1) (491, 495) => 8.82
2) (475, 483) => 8.92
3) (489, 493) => 8.84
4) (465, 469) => 9.73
